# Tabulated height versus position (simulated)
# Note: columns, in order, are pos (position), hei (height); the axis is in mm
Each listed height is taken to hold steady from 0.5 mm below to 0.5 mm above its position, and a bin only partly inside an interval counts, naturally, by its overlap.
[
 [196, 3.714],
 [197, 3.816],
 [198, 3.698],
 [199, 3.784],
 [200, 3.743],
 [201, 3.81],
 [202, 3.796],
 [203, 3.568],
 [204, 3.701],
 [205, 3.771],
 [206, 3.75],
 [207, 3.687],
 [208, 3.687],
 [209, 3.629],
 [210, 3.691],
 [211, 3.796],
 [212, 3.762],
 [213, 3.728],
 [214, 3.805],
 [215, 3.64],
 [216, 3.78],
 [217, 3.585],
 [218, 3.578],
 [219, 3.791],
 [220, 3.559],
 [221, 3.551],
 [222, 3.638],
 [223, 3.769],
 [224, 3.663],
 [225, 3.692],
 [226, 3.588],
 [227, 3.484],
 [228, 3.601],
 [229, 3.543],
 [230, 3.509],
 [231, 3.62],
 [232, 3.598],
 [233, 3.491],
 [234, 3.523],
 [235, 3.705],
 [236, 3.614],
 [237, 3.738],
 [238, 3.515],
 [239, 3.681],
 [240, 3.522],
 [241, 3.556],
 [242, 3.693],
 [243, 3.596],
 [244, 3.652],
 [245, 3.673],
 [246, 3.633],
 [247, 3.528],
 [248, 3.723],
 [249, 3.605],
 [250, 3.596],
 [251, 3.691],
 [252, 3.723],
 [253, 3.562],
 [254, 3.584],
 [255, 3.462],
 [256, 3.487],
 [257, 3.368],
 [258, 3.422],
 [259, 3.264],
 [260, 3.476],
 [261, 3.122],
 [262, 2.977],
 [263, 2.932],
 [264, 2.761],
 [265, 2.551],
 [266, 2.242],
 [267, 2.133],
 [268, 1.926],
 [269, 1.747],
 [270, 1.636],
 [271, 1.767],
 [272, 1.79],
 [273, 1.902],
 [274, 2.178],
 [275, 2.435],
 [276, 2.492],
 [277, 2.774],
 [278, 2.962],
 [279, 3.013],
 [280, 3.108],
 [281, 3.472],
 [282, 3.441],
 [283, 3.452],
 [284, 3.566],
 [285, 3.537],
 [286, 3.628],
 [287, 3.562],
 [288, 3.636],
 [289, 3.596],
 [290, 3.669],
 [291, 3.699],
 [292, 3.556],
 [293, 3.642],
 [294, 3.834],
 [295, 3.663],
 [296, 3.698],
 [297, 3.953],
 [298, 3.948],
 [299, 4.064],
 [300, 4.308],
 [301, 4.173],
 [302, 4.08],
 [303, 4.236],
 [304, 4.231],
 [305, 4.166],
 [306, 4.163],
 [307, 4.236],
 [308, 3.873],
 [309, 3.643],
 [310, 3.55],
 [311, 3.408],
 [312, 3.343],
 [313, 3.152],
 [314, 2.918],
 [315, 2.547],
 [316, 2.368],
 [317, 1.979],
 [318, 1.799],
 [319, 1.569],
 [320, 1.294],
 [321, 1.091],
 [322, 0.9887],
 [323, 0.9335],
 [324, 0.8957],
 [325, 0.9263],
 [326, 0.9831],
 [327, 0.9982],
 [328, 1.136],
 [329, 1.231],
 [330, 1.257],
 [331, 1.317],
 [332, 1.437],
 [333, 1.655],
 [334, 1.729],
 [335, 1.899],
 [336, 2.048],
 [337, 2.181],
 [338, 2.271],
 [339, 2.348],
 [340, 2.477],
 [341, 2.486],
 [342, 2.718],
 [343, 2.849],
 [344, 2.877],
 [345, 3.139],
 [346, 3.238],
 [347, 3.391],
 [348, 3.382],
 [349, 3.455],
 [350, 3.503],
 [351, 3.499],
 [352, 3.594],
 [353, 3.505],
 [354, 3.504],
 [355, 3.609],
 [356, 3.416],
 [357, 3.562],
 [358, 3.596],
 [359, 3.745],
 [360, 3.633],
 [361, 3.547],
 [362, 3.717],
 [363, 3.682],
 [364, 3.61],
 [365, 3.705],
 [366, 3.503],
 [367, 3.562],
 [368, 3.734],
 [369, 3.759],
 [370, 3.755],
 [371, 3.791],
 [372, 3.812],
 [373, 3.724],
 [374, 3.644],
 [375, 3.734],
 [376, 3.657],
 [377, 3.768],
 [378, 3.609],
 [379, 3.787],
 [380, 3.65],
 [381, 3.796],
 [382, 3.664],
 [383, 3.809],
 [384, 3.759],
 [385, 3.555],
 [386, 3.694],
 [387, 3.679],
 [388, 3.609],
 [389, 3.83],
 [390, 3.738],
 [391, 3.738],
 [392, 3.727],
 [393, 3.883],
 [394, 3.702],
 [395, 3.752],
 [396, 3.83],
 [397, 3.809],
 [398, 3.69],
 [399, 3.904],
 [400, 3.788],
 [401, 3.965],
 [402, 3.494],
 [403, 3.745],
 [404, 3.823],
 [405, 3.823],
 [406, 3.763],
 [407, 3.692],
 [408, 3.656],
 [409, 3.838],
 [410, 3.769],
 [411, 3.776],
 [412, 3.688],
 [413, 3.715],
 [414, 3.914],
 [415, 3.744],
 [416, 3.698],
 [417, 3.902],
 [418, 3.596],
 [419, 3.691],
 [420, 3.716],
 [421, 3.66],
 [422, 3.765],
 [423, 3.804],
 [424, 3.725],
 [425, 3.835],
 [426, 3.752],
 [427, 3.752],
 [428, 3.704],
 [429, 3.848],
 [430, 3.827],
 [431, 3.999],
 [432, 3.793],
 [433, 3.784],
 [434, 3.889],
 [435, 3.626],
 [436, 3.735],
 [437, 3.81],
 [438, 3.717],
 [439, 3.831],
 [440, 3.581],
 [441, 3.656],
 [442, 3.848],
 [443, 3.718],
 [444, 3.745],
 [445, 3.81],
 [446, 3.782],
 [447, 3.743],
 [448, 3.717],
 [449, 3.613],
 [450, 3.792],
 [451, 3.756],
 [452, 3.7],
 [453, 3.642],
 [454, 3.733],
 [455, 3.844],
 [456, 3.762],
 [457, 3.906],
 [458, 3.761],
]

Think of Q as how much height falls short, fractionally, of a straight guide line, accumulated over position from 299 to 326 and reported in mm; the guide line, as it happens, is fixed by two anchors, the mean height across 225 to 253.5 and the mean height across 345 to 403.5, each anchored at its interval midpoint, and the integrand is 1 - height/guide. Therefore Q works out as 6.0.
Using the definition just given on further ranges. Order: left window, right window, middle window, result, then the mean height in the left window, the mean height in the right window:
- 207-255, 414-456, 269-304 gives 3.5 mm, 3.63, 3.76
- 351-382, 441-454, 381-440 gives -0.9 mm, 3.65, 3.74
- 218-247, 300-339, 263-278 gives 4.2 mm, 3.61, 2.39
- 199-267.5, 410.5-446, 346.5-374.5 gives 0.6 mm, 3.53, 3.76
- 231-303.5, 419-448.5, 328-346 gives 7.1 mm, 3.32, 3.76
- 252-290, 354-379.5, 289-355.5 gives 9.8 mm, 2.94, 3.66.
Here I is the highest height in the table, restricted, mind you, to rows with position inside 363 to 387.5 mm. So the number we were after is 3.812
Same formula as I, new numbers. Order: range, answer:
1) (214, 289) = 3.805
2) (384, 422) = 3.965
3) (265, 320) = 4.308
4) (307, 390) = 4.236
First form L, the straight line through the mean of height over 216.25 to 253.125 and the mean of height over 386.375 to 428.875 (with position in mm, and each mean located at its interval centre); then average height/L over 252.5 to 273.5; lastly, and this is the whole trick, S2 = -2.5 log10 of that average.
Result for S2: 0.32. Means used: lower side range 3.62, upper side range 3.76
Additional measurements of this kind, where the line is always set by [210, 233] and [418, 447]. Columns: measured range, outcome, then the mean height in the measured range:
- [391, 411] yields -0.01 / 3.77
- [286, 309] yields -0.06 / 3.9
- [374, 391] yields 0.01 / 3.71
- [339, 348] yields 0.27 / 2.89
